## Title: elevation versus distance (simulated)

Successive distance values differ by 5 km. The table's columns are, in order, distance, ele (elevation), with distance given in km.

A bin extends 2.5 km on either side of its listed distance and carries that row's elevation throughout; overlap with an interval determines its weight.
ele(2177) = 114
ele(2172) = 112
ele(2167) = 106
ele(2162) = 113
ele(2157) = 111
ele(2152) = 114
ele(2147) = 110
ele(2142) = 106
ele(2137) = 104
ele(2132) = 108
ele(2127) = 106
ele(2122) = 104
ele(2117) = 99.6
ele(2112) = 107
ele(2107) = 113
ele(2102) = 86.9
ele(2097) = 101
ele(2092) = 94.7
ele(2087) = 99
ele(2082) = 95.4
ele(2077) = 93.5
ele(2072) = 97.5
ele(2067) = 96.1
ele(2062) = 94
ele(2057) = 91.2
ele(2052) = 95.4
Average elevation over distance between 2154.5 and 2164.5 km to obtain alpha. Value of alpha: 112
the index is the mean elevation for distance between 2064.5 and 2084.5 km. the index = 95.6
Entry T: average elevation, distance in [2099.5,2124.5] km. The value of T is 102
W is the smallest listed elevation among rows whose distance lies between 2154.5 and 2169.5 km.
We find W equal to 106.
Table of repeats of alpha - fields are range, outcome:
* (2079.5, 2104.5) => 95.4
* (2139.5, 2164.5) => 111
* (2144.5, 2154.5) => 112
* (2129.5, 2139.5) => 106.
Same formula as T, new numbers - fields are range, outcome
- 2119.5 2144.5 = 106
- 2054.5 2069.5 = 93.8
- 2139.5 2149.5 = 108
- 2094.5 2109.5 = 100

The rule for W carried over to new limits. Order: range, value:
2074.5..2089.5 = 93.5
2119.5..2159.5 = 104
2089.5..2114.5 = 86.9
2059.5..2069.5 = 94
